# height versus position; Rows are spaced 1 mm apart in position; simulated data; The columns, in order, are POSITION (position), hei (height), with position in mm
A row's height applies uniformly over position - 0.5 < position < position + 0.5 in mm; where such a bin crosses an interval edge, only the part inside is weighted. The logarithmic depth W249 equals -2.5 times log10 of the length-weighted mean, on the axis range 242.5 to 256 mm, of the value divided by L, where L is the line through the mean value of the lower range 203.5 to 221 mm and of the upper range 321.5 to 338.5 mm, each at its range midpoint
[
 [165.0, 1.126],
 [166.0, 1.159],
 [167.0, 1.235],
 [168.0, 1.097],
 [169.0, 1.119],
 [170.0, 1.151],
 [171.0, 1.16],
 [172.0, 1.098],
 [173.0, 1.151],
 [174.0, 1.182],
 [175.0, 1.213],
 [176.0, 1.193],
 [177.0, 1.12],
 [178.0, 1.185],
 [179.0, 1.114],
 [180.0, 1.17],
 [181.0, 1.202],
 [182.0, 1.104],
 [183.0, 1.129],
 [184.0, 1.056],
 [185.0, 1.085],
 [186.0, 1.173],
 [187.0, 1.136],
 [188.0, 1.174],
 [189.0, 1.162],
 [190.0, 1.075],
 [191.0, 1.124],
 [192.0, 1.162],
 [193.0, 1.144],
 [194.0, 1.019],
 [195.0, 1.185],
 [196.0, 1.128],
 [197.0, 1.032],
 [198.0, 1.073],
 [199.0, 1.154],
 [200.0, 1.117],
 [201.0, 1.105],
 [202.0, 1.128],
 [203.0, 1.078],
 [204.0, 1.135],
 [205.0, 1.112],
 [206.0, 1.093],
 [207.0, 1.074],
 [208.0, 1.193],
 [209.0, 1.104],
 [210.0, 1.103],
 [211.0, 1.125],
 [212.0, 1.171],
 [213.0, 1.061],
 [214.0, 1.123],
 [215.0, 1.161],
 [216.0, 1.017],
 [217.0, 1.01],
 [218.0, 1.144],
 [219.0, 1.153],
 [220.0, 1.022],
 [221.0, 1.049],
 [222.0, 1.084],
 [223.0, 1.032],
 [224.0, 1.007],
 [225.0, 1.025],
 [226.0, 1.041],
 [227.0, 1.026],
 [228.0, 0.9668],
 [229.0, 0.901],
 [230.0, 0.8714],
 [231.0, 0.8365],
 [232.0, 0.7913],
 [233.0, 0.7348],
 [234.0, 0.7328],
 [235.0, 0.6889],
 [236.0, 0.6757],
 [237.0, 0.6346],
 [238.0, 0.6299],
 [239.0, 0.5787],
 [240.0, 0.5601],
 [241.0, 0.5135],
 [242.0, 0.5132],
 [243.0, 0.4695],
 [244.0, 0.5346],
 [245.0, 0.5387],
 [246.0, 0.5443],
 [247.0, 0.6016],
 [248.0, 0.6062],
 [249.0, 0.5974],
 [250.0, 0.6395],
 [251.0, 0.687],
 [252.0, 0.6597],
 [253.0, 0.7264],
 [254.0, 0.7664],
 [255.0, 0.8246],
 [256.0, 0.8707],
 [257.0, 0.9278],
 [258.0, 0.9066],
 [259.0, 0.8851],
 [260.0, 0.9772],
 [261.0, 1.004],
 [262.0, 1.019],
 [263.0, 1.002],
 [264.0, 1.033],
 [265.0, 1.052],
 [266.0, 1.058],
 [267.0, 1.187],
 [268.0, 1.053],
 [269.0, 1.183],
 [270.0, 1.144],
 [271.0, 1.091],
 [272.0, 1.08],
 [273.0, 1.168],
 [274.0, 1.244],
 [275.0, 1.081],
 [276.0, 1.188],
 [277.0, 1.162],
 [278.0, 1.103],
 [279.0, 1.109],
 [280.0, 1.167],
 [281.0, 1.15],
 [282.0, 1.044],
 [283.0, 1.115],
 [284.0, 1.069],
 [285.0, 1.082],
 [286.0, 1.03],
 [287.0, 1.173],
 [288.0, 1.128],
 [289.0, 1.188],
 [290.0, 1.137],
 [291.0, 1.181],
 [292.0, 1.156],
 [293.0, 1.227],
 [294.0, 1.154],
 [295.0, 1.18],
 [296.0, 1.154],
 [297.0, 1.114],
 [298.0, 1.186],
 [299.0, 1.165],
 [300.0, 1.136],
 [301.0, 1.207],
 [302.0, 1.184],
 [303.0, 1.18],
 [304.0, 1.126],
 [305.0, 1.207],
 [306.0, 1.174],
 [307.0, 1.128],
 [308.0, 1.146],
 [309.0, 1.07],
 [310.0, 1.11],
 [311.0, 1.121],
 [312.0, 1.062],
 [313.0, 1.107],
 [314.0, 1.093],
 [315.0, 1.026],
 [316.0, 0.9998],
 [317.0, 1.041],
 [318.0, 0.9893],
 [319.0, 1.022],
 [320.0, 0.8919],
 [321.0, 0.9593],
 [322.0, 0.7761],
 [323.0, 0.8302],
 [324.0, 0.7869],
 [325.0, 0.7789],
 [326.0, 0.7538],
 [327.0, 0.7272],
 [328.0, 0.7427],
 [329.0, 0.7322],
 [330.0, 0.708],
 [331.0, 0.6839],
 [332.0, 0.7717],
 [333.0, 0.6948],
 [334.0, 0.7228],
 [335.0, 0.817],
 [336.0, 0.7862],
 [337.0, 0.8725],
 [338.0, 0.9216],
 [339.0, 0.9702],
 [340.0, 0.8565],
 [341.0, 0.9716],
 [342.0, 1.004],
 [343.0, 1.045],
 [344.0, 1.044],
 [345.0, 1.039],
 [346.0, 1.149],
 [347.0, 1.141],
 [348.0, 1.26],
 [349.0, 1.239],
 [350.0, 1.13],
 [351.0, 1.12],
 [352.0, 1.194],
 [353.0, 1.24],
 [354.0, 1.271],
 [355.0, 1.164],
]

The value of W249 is 0.48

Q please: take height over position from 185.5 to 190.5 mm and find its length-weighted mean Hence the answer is 1.14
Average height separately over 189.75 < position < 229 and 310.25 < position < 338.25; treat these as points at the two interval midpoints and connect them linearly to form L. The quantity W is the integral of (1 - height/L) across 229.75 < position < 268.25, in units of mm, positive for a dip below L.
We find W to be 9.36 mm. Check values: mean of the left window 1.09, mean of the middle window 0.765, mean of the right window 0.874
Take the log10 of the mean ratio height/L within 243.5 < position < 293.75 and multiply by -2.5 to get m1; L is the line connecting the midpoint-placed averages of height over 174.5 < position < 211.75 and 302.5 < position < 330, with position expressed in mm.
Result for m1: 0.05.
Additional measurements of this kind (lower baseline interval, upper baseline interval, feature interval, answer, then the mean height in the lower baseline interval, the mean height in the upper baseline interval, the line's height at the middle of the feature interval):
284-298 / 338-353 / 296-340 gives 0.16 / 1.15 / 1.08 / 1.11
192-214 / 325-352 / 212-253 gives 0.30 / 1.11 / 0.922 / 1.07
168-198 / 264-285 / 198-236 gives 0.10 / 1.13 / 1.12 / 1.13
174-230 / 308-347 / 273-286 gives -0.14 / 1.1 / 0.919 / 0.989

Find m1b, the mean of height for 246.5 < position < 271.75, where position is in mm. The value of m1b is 0.902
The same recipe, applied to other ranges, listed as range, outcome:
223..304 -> 0.951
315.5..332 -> 0.837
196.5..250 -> 0.908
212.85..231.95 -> 1.02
